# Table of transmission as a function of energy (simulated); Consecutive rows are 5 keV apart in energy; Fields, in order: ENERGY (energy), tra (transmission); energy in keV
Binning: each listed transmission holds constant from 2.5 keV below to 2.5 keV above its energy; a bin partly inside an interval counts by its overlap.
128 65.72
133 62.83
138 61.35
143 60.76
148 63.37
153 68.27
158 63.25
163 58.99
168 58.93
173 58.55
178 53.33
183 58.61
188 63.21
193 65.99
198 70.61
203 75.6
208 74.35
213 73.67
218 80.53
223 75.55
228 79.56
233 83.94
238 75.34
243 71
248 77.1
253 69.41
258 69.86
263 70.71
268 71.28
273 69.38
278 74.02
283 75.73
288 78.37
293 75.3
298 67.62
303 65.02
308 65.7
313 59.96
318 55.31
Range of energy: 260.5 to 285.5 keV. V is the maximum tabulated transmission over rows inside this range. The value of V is 75.73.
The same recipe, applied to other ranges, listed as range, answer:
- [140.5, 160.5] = 68.27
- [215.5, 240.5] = 83.94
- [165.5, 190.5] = 63.21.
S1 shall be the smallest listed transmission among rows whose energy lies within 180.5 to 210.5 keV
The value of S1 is 58.61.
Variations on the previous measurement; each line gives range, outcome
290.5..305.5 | 65.02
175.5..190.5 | 53.33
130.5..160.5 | 60.76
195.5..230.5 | 70.61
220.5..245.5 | 71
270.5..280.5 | 69.38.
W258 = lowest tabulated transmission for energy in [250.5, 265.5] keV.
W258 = 69.41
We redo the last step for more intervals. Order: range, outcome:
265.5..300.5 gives 67.62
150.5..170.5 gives 58.93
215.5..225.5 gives 75.55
